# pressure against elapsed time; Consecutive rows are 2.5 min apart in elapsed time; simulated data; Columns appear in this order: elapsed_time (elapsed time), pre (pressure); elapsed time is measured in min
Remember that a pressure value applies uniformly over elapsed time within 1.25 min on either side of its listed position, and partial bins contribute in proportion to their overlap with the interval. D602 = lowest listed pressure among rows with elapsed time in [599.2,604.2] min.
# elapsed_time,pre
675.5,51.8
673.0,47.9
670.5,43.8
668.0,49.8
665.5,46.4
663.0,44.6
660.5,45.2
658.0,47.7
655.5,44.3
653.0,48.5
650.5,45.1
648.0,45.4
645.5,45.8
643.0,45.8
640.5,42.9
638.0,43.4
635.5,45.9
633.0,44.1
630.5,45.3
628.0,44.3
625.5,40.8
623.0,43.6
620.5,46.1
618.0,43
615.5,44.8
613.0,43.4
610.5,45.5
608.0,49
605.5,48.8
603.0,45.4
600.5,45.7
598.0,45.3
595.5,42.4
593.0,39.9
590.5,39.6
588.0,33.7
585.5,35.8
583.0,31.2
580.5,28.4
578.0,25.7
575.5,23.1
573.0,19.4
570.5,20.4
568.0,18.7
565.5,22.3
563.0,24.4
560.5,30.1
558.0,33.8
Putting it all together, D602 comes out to 45.4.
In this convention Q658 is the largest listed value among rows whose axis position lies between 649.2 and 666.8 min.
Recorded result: 48.5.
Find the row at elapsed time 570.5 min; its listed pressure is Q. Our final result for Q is 20.4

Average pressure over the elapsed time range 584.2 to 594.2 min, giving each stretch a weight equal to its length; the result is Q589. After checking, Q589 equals 37.2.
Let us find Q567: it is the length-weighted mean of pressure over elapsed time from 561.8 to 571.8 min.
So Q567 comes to 21.4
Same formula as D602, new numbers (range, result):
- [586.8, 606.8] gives 33.7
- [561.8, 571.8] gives 18.7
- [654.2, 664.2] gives 44.3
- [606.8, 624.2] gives 43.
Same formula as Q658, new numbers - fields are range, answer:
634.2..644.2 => 45.9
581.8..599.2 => 45.3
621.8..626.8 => 43.6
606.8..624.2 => 49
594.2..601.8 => 45.7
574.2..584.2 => 31.2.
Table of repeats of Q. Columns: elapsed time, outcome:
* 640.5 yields 42.9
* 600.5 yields 45.7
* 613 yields 43.4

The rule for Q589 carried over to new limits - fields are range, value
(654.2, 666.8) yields 45.7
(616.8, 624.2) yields 44.2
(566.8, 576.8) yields 20.4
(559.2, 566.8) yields 25.6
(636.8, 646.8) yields 44.5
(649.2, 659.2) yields 46.4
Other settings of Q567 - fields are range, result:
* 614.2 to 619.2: 43.9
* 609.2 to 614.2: 44.5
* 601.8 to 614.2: 46.4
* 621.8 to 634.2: 43.6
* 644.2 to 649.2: 45.6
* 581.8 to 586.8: 33.5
